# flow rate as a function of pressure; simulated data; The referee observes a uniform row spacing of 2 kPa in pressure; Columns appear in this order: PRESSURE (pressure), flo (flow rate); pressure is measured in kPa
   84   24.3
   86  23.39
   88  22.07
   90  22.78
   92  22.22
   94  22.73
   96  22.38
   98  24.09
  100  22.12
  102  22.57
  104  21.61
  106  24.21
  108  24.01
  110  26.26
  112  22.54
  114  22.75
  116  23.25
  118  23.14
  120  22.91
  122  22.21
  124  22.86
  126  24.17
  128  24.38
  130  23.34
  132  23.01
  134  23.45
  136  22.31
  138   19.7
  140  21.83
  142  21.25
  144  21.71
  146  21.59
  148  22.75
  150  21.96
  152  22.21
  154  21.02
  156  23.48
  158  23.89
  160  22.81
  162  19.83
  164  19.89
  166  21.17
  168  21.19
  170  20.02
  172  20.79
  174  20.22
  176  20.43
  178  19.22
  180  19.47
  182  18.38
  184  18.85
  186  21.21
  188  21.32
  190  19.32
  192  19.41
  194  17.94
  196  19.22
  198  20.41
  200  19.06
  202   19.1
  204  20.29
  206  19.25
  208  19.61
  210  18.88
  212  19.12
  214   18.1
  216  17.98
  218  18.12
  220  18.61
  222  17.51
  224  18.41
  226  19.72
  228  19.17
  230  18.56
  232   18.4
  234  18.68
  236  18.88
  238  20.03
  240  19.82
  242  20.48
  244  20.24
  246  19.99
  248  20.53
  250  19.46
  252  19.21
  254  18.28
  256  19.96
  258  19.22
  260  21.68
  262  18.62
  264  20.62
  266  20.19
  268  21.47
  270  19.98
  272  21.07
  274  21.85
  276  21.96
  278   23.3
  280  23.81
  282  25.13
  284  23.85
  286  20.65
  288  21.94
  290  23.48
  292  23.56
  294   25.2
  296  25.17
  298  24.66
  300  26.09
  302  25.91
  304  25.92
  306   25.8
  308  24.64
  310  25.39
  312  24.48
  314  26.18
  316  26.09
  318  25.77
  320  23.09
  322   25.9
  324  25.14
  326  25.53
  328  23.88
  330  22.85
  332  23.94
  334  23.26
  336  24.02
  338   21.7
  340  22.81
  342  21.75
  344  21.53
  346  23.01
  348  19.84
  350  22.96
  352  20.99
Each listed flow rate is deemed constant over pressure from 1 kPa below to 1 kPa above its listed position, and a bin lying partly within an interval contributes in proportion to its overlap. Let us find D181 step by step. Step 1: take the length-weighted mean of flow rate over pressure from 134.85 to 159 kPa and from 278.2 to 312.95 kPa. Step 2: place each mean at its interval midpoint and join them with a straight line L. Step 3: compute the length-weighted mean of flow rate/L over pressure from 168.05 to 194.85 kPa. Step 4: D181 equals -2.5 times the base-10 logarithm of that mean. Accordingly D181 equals 0.14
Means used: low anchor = 22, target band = 19.8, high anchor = 24.4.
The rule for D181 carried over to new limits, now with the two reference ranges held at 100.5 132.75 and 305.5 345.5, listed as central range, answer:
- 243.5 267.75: 0.20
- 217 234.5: 0.27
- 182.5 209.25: 0.20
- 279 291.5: 0.04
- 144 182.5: 0.12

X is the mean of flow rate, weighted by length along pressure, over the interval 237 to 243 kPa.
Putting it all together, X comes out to 20.1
